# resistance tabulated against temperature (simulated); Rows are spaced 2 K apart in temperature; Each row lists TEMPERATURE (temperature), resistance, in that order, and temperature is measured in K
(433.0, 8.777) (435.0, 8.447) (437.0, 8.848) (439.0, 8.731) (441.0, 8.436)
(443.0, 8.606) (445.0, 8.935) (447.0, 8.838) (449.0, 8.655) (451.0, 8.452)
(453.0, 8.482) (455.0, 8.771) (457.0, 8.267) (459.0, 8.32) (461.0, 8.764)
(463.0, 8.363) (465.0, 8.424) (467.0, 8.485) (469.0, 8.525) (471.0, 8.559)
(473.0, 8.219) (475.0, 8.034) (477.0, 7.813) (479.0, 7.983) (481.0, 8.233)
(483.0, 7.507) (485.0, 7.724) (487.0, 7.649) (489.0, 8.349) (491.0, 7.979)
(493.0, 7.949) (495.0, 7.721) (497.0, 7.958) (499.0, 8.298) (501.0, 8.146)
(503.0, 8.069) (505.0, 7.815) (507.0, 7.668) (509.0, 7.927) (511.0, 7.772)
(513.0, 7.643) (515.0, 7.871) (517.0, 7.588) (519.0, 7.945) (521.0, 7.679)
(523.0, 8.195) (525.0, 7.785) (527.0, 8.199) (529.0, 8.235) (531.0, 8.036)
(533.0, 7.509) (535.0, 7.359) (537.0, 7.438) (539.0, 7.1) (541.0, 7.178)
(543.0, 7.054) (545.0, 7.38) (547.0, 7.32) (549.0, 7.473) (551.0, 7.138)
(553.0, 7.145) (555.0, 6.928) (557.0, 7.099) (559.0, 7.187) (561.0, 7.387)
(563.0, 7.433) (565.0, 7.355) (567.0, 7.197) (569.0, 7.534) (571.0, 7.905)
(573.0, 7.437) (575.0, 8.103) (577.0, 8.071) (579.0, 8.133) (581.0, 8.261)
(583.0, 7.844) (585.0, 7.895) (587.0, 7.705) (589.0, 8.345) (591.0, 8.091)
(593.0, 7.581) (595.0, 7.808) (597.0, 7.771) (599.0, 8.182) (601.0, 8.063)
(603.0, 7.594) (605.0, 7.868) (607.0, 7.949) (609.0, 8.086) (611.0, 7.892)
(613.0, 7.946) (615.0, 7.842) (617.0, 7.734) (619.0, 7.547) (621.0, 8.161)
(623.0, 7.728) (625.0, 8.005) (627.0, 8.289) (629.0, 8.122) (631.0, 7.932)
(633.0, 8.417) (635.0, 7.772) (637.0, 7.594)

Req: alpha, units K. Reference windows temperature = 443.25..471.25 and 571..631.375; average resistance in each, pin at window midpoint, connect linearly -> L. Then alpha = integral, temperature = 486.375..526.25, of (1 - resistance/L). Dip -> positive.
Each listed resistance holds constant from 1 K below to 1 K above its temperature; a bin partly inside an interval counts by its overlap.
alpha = 2.11 K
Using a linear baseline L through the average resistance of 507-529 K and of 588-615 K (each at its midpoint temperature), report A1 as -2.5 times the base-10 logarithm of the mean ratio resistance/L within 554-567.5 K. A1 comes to 0.10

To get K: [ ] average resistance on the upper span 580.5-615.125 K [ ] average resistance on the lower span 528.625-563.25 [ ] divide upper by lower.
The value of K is 1.1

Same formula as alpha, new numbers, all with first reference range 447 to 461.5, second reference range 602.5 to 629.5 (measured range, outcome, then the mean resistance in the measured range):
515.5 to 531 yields 0.6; 7.95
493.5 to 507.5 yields 0.7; 7.96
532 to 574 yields 4.4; 7.31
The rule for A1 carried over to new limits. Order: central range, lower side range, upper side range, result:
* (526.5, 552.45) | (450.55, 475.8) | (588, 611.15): 0.10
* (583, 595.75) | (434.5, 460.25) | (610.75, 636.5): 0.02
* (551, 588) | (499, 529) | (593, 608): 0.04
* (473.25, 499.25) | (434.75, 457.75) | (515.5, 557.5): 0.03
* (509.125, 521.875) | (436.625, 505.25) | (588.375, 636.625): 0.06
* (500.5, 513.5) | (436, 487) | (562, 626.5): 0.05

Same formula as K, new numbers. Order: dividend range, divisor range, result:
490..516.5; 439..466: 0.92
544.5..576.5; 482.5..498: 0.94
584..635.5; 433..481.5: 0.94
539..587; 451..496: 0.91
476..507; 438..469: 0.93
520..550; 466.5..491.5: 0.94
